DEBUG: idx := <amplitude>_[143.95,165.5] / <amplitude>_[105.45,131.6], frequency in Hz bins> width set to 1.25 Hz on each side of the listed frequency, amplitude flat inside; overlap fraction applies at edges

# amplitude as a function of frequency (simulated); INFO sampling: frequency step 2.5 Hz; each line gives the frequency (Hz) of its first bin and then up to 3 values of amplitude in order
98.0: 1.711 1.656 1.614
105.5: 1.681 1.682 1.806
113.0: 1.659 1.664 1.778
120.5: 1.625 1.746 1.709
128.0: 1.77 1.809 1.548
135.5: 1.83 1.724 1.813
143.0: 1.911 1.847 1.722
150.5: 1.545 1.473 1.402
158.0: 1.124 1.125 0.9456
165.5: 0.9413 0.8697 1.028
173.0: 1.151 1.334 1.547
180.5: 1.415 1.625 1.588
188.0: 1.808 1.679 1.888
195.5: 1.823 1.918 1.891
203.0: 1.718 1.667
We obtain 0.8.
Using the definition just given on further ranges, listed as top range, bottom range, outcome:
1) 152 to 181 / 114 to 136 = 0.69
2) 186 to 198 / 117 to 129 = 1.04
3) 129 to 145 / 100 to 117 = 1.06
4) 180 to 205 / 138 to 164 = 1.16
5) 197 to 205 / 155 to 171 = 1.74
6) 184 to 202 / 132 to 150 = 1.02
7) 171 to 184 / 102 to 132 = 0.81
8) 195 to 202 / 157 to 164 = 1.76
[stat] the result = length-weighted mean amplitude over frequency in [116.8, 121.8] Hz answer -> 1.7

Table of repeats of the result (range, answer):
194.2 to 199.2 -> 1.87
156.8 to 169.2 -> 1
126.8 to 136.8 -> 1.74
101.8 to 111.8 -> 1.7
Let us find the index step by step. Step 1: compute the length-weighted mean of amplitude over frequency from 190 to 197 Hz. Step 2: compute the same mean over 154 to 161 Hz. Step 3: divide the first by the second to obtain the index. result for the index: 1.47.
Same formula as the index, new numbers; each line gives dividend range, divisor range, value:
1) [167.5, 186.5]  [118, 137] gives 0.77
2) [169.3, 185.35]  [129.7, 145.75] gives 0.77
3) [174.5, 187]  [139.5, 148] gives 0.82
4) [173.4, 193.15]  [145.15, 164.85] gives 1.16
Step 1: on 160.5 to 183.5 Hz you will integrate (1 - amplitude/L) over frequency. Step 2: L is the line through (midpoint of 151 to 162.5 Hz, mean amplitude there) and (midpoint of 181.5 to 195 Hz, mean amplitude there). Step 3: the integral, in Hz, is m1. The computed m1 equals 4.8 Hz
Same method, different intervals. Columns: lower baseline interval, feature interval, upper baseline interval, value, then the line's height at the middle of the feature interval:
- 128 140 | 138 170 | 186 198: 6.5 Hz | 1.76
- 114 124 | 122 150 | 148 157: -2.9 Hz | 1.6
